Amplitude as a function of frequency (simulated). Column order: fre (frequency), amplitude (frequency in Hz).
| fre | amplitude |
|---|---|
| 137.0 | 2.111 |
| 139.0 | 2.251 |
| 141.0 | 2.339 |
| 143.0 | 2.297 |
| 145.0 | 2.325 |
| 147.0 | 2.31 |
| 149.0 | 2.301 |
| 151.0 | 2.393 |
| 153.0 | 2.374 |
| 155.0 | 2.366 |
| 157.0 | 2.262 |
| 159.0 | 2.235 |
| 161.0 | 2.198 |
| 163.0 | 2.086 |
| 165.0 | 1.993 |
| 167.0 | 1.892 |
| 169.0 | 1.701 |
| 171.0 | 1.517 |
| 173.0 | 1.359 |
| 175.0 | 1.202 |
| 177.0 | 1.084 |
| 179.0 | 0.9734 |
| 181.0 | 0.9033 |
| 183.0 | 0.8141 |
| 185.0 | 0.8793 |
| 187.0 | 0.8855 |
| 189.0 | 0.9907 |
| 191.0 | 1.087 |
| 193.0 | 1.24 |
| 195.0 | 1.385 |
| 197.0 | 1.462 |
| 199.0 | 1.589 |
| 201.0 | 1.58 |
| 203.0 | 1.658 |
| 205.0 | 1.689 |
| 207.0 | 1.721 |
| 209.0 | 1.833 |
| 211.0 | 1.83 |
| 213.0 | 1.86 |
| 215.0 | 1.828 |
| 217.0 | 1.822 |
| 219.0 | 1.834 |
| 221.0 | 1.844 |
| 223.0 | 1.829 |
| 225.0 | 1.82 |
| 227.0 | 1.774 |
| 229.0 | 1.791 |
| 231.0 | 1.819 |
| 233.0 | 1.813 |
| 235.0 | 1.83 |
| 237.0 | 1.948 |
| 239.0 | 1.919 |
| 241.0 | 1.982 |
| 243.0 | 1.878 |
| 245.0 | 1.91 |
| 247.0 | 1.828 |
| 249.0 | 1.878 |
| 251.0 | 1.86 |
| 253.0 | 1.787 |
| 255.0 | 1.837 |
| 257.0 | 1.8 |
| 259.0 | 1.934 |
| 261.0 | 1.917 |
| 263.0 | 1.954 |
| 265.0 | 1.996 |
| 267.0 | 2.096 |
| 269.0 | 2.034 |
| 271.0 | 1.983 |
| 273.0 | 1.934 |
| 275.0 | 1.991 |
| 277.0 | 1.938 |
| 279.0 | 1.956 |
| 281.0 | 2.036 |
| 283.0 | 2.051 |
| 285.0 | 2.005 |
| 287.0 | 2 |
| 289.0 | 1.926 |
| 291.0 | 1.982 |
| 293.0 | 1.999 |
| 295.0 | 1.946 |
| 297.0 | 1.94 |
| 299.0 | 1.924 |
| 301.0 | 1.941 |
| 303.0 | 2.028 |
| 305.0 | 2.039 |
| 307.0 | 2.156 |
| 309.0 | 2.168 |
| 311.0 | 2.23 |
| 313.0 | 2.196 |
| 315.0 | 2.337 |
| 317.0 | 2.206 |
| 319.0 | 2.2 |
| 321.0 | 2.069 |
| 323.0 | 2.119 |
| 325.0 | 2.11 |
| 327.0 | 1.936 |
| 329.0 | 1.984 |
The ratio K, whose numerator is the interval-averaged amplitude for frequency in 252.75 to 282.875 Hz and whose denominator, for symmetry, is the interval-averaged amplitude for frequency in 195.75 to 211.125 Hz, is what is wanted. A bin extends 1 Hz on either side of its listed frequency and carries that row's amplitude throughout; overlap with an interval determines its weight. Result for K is 1.2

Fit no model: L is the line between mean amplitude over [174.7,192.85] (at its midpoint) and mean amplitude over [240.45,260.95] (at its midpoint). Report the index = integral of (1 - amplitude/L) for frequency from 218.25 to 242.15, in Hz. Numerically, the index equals -3.8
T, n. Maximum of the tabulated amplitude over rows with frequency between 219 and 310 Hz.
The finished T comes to 2.168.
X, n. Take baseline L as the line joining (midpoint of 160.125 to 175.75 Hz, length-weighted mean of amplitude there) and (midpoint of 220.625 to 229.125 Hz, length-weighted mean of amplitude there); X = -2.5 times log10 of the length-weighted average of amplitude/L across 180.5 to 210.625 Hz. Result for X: 0.32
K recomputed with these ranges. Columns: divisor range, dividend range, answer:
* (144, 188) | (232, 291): 1.12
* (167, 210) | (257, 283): 1.49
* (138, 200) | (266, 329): 1.20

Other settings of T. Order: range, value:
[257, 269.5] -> 2.096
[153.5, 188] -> 2.366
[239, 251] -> 1.982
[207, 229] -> 1.86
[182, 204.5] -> 1.658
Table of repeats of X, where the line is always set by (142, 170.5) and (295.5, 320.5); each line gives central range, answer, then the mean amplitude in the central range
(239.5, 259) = 0.147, 1.87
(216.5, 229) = 0.183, 1.82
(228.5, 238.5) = 0.163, 1.85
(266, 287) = 0.064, 2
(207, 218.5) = 0.181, 1.82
